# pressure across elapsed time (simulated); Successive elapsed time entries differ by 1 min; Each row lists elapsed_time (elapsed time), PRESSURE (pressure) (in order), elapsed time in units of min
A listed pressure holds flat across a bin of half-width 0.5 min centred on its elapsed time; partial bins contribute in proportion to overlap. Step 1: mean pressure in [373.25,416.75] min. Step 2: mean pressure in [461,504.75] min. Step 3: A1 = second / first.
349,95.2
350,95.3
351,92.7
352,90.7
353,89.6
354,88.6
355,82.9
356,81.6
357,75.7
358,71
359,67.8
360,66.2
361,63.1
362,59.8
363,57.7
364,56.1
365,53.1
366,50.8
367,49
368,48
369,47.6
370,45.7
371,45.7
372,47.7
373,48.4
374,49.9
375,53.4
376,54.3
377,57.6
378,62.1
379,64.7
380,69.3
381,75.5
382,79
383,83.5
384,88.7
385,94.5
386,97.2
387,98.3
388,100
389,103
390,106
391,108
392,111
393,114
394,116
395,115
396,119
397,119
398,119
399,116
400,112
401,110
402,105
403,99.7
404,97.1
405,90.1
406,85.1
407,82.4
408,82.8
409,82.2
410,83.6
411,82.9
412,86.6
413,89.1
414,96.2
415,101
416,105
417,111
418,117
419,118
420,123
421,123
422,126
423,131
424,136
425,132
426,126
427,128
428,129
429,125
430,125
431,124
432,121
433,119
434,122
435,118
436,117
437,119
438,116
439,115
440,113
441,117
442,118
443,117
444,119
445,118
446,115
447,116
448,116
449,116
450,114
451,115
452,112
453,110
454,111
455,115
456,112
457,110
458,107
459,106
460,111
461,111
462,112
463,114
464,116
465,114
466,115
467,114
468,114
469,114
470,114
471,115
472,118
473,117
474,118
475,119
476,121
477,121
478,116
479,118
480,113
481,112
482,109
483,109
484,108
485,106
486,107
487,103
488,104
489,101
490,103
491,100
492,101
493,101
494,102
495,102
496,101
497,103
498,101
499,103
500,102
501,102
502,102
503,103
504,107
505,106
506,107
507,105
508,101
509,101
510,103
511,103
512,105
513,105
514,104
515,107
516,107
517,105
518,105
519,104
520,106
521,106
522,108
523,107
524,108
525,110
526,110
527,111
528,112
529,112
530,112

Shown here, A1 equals 1.19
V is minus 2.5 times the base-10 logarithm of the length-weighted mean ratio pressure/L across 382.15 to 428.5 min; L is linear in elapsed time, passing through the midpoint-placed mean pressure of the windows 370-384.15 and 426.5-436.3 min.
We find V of -0.16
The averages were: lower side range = 61.6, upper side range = 123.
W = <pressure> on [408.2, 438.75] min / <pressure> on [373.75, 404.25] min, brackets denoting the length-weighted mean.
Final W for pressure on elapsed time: 1.22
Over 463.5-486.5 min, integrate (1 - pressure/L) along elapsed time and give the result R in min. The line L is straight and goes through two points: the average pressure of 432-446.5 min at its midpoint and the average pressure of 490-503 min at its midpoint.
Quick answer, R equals -1.41 min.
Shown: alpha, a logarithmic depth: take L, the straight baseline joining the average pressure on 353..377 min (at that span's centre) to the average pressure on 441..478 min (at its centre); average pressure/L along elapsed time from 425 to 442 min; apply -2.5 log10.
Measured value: -0.21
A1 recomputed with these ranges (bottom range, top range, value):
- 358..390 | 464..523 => 1.62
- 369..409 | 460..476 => 1.32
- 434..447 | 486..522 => 0.89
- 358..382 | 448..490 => 1.97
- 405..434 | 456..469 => 1.02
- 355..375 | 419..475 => 2.04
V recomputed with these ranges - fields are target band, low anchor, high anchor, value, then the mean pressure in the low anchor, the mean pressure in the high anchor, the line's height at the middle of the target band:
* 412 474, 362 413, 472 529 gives -0.23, 82.3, 107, 94.4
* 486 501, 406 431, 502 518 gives 0.04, 110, 105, 105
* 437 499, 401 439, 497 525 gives -0.04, 110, 105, 107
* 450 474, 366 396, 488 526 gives -0.19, 77.3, 104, 94.5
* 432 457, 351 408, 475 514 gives -0.21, 81.2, 106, 95.1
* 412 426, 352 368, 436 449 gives -0.12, 67.6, 117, 103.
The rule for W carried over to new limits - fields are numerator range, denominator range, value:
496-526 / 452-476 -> 0.92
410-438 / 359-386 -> 1.90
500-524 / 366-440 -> 1.08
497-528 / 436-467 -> 0.92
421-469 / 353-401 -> 1.49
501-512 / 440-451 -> 0.89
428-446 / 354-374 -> 2.01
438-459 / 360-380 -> 2.11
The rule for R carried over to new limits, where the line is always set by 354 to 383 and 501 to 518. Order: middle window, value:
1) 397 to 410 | -4.9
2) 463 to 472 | -2.3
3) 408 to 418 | -2.5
